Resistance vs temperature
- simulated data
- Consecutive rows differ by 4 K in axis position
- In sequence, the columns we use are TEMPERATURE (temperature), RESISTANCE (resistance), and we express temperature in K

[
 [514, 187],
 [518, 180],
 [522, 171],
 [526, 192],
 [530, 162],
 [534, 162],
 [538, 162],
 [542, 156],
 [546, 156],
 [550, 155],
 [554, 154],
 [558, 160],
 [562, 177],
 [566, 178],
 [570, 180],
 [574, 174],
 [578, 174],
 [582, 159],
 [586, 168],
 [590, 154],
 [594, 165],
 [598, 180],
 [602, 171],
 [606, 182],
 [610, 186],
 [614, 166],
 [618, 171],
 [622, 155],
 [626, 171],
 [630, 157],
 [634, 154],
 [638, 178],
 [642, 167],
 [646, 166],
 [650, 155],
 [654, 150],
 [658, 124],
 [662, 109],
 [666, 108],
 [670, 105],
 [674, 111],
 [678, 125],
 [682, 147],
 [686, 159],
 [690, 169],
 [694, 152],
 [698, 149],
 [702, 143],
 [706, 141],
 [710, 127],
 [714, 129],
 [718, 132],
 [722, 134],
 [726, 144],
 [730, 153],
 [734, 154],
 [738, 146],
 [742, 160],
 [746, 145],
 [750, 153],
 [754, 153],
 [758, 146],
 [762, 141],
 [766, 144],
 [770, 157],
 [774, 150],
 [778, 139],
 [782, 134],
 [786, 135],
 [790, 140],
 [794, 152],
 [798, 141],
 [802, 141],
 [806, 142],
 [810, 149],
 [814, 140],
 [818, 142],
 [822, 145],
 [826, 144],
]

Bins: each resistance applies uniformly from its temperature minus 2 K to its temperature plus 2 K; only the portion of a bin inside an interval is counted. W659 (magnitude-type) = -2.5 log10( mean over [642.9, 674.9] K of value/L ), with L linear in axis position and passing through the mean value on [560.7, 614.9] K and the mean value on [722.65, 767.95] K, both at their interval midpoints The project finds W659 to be 0.235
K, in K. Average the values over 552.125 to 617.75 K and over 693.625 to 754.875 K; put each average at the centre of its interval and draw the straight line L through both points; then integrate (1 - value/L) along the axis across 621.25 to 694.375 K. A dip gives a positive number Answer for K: 5.55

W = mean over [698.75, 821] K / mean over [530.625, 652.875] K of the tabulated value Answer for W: 0.9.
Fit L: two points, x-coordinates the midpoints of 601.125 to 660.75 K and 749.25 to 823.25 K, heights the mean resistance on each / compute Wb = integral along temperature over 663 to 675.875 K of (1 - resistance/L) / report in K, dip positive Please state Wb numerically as 4.1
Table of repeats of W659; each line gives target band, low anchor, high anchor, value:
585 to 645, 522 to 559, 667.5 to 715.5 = -0.12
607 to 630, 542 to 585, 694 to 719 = -0.09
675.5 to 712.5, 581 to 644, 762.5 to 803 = 0.08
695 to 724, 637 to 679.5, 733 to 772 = 0.05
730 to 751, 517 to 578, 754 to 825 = -0.02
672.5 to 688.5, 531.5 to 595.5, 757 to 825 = 0.12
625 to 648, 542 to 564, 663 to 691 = -0.18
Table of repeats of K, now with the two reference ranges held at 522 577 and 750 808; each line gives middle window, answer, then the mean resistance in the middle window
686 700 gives -0.4 K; 157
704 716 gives 1.5 K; 132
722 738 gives 0.1 K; 148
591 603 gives -0.6 K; 171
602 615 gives -1.3 K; 178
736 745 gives -0.2 K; 152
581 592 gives 0.2 K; 160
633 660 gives 0.2 K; 156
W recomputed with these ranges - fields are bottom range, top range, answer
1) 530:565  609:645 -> 1.04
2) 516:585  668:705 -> 0.83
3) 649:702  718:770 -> 1.09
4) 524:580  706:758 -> 0.86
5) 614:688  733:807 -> 1.00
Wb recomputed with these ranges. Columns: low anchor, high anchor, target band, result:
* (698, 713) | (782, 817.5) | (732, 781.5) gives -2.9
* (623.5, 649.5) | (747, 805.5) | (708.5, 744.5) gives 2.2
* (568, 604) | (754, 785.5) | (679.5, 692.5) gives -0.1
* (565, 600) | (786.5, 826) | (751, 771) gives 0.1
